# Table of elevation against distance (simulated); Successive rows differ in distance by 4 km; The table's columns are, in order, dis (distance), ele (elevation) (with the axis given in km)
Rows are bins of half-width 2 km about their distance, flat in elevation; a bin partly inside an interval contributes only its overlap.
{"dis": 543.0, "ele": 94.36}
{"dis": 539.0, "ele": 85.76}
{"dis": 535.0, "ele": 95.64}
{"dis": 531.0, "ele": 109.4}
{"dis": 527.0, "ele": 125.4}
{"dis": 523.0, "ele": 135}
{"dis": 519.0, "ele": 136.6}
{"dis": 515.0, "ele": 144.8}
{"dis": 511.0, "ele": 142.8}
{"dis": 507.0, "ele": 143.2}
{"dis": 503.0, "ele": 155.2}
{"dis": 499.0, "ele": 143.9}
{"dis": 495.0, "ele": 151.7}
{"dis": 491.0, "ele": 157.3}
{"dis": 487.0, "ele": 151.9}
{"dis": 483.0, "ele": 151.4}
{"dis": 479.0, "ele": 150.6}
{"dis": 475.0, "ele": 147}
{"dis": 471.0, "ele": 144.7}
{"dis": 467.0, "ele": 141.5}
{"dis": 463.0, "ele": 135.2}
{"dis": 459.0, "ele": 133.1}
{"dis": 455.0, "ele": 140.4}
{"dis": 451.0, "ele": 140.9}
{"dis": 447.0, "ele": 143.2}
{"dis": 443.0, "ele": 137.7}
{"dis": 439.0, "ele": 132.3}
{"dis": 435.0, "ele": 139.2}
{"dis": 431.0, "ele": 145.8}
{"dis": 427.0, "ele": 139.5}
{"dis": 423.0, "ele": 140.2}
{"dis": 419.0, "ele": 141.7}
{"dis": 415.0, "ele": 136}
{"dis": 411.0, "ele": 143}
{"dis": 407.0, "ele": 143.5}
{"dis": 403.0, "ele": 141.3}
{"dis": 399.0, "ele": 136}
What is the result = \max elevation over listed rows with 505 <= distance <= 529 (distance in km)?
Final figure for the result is 144.8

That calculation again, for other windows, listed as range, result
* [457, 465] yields 135.2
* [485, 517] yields 157.3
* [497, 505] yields 155.2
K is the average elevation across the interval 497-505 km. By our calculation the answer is 150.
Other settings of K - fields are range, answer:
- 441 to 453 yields 141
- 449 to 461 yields 138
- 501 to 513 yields 147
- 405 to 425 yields 141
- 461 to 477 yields 142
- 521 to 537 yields 116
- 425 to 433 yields 143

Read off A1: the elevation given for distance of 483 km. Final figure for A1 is 151.4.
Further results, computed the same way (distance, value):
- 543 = 94.36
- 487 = 151.9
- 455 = 140.4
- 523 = 135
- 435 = 139.2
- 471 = 144.7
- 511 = 142.8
